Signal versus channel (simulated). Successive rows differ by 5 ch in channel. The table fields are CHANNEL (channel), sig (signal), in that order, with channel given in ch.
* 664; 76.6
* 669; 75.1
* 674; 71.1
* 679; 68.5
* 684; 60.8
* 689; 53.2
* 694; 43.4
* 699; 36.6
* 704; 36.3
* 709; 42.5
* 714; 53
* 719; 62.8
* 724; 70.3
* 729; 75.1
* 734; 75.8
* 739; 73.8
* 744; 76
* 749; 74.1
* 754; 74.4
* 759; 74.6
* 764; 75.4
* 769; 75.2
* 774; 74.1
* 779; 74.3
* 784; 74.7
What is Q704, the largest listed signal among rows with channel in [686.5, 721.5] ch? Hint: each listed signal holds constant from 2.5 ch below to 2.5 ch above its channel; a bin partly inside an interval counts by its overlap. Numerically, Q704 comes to 62.8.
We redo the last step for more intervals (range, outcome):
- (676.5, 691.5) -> 68.5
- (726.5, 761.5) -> 76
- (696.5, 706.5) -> 36.6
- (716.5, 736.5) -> 75.8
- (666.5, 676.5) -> 75.1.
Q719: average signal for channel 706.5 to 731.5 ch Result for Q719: 60.7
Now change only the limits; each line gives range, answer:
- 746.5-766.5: 74.6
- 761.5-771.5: 75.3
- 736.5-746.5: 74.9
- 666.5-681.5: 71.6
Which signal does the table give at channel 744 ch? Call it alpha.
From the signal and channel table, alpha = 76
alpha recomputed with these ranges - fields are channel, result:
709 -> 42.5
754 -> 74.4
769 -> 75.2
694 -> 43.4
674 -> 71.1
